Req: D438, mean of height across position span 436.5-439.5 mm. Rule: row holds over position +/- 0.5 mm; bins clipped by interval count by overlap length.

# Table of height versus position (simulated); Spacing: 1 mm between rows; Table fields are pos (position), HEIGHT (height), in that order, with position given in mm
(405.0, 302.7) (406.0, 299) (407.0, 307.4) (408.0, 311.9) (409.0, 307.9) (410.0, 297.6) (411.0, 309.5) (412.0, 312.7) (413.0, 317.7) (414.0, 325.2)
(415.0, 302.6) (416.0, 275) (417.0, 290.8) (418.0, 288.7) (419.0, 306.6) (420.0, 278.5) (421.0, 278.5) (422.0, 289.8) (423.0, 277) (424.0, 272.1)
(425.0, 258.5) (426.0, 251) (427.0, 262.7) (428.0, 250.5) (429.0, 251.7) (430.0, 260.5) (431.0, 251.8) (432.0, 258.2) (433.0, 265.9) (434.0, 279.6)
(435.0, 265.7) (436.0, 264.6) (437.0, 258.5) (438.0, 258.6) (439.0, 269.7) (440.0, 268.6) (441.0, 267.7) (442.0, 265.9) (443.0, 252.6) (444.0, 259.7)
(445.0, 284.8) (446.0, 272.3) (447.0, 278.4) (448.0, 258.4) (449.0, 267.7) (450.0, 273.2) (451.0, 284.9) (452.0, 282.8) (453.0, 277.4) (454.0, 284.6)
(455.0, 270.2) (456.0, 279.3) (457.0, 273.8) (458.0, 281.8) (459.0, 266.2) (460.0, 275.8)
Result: 262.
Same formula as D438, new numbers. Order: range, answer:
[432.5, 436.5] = 269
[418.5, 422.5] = 288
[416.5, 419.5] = 295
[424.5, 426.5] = 255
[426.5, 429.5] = 255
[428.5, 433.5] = 258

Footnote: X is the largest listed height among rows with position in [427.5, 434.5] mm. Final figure 279.6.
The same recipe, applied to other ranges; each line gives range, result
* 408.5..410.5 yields 307.9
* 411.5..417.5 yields 325.2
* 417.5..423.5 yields 306.6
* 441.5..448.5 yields 284.8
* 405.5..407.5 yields 307.4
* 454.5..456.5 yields 279.3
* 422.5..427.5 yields 277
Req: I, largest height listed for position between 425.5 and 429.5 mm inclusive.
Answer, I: 262.7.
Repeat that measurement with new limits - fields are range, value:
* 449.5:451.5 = 284.9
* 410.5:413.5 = 317.7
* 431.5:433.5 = 265.9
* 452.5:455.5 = 284.6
